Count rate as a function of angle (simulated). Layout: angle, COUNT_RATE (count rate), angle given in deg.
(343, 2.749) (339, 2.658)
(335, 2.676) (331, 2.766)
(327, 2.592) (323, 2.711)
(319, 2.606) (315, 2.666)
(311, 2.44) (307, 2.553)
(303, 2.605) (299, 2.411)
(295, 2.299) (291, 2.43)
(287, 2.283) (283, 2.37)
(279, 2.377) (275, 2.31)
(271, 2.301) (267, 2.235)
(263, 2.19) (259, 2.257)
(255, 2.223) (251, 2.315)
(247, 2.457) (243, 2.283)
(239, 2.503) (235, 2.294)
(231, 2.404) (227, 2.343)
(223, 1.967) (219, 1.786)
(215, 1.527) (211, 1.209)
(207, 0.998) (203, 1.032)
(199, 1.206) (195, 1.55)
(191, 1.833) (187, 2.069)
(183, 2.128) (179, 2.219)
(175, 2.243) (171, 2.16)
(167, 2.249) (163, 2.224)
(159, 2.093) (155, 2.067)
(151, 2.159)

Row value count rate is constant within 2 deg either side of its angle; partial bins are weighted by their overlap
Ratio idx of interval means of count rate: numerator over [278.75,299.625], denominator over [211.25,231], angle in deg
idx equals 1.2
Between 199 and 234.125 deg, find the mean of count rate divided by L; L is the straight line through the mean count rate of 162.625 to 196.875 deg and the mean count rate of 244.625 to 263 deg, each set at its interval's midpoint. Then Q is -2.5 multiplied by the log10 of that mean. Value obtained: 0.31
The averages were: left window 2.07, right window 2.3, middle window 1.65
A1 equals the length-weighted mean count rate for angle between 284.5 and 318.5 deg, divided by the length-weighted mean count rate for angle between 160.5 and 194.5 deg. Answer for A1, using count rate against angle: 1.17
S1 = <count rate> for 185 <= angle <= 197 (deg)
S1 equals 1.82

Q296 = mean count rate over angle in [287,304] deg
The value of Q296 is 2.41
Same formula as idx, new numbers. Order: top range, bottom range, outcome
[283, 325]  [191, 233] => 1.55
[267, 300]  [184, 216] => 1.62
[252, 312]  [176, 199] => 1.23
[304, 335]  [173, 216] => 1.60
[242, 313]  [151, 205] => 1.21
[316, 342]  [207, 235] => 1.45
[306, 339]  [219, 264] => 1.16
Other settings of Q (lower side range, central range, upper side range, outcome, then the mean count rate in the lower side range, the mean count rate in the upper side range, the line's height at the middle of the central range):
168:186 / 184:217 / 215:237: 0.427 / 2.18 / 2.1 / 2.14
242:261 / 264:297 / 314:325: 0.062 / 2.31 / 2.66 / 2.46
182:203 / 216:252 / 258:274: -0.122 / 1.67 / 2.25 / 2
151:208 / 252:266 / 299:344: 0.033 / 1.89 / 2.63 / 2.3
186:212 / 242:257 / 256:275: -0.140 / 1.4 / 2.25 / 2.05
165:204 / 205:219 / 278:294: 0.461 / 1.89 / 2.36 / 2.02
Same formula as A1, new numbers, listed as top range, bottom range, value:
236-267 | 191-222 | 1.67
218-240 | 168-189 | 1.03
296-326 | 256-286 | 1.12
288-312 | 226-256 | 1.04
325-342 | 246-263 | 1.17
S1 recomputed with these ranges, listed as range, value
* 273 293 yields 2.35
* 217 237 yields 2.16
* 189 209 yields 1.32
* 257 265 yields 2.22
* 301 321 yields 2.57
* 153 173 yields 2.16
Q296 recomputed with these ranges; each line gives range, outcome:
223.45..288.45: 2.31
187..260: 1.9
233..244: 2.37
